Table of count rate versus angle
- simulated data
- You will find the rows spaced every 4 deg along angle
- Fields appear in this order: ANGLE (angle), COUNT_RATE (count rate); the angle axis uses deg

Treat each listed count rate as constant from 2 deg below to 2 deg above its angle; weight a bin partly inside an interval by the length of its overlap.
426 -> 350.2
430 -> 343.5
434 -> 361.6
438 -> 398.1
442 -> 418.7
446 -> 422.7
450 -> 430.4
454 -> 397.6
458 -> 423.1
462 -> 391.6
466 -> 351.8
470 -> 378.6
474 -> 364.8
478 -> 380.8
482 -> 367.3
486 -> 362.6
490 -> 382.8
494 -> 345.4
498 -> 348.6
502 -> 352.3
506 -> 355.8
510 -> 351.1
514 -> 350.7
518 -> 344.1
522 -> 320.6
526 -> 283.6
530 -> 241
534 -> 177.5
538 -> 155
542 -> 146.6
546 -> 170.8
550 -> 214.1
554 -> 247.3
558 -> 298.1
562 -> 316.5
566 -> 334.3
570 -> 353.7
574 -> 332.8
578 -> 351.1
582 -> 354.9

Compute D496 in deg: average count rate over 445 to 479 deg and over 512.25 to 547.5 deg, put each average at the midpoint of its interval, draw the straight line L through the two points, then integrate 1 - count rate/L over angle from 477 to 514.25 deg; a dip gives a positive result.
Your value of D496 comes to -4.9 deg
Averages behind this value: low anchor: 393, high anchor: 244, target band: 360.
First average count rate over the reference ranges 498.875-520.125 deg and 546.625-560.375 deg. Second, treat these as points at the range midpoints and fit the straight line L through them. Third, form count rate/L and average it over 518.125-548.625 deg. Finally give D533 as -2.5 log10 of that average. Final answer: 0.32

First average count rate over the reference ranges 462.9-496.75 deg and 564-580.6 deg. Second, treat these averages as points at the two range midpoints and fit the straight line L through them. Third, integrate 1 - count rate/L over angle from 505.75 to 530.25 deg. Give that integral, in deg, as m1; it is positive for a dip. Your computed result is 2.28 deg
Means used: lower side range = 367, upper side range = 343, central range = 324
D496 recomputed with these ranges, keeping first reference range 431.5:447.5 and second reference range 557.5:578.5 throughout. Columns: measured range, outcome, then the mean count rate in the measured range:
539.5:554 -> 6.6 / 186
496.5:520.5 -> 0.8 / 350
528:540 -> 5.4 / 191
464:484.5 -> 0.6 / 369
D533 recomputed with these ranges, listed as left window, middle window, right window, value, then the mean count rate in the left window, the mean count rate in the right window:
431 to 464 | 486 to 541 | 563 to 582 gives 0.210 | 404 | 343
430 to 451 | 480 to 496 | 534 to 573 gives -0.091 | 399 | 247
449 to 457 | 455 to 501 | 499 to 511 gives 0.033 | 413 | 353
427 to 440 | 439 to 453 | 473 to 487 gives -0.146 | 366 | 370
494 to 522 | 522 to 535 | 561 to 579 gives 0.342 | 348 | 338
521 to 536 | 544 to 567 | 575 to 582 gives 0.178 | 251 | 350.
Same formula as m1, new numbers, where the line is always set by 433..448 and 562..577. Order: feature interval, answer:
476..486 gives 0.3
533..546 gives 7.1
